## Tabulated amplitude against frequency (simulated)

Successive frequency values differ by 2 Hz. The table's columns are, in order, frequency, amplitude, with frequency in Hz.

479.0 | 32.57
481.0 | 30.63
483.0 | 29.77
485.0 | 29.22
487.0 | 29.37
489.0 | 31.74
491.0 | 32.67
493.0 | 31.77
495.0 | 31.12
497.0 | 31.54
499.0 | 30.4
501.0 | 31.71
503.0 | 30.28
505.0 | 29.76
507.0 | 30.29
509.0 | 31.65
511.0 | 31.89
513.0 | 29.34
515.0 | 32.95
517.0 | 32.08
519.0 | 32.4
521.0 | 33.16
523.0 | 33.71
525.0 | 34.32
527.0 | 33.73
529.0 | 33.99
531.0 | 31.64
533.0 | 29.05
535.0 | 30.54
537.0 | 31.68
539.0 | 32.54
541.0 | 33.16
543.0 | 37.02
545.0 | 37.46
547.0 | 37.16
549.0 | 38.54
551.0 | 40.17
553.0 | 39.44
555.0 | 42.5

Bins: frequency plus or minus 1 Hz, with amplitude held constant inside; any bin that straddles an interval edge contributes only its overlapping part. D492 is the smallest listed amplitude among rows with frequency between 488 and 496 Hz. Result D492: 31.12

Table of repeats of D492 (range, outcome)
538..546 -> 32.54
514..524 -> 32.08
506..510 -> 30.29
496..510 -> 29.76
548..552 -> 38.54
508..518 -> 29.34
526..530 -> 33.73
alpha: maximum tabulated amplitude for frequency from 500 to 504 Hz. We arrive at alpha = 31.71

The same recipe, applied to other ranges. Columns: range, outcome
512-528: 34.32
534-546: 37.46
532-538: 31.68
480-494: 32.67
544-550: 38.54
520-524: 33.71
